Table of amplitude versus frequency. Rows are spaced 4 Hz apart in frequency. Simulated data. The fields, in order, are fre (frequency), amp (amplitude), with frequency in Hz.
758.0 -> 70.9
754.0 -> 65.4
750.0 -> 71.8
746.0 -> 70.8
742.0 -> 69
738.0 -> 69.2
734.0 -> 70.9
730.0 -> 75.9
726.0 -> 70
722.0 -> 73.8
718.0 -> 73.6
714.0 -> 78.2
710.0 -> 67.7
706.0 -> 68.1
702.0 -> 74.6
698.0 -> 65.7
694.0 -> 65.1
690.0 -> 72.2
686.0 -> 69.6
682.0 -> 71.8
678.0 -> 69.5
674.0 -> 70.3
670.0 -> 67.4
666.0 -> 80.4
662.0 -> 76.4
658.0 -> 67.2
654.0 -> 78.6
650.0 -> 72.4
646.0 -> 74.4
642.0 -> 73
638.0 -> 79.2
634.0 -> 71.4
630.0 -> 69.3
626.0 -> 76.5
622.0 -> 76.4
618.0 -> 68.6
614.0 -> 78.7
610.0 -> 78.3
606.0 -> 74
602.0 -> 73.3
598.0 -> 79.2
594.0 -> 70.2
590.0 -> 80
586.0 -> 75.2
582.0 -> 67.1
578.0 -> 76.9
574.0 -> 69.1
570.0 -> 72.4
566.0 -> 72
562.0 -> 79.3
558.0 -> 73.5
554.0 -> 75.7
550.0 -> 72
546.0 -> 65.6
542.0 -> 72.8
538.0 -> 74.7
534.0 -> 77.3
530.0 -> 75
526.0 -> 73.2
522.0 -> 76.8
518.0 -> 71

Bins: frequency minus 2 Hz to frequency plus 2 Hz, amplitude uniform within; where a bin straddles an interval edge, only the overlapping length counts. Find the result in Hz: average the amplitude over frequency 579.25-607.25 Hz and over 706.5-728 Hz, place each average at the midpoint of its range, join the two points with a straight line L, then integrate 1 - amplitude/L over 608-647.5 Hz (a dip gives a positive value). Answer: -0.5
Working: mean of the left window 74.2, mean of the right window 72.3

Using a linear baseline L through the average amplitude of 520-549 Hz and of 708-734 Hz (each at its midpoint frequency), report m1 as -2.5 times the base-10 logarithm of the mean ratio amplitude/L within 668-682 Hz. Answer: 0.056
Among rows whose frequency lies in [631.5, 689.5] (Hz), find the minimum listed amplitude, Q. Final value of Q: 67.2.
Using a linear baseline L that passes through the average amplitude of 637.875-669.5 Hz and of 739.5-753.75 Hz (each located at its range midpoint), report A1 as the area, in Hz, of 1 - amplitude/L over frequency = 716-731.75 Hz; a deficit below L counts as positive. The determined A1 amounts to -0.5 Hz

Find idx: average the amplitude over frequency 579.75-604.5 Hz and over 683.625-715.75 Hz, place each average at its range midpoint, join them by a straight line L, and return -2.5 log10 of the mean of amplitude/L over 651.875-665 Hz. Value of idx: -0.043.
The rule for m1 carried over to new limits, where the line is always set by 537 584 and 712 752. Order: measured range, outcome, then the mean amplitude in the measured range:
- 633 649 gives -0.03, 74.6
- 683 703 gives 0.05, 69.3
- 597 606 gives -0.04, 75.4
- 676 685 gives 0.03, 70.5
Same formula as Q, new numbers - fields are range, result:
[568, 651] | 67.1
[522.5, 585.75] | 65.6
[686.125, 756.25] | 65.1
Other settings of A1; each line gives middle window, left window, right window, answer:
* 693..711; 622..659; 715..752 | 1.0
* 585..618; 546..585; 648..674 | -1.2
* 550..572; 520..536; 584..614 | 0.4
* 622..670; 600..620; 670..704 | -1.3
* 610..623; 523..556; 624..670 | -0.2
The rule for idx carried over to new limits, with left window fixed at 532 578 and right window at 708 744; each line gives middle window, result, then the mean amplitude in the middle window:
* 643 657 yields -0.027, 74.4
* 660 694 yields 0.009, 71.8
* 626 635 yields 0.017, 71.6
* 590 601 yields -0.037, 75.5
